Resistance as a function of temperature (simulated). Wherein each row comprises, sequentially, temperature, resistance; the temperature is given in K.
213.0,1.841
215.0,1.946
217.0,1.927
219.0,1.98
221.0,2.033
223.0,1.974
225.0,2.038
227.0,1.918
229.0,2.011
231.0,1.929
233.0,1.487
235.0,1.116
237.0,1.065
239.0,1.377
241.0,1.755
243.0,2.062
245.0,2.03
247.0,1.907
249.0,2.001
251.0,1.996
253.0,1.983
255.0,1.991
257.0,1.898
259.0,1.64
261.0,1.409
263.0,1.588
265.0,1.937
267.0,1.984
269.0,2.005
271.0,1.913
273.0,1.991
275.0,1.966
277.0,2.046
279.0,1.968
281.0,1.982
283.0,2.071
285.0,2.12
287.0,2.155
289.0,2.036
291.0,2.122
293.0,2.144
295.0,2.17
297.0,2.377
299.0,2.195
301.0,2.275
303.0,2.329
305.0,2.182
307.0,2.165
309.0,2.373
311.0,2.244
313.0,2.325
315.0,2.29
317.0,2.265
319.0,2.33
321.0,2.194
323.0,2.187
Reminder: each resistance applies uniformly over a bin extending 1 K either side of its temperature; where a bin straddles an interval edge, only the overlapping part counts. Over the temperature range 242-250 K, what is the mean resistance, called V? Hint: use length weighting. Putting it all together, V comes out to 2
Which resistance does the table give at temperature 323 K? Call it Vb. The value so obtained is 2.187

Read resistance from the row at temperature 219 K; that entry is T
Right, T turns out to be 1.98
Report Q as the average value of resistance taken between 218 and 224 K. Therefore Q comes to 2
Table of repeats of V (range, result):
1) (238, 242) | 1.57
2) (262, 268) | 1.84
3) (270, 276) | 1.96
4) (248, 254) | 1.99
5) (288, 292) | 2.08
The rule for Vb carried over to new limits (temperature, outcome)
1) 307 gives 2.165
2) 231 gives 1.929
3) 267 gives 1.984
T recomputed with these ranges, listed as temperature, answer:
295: 2.17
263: 1.588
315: 2.29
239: 1.377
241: 1.755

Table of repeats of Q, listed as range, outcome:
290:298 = 2.2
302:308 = 2.23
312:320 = 2.3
